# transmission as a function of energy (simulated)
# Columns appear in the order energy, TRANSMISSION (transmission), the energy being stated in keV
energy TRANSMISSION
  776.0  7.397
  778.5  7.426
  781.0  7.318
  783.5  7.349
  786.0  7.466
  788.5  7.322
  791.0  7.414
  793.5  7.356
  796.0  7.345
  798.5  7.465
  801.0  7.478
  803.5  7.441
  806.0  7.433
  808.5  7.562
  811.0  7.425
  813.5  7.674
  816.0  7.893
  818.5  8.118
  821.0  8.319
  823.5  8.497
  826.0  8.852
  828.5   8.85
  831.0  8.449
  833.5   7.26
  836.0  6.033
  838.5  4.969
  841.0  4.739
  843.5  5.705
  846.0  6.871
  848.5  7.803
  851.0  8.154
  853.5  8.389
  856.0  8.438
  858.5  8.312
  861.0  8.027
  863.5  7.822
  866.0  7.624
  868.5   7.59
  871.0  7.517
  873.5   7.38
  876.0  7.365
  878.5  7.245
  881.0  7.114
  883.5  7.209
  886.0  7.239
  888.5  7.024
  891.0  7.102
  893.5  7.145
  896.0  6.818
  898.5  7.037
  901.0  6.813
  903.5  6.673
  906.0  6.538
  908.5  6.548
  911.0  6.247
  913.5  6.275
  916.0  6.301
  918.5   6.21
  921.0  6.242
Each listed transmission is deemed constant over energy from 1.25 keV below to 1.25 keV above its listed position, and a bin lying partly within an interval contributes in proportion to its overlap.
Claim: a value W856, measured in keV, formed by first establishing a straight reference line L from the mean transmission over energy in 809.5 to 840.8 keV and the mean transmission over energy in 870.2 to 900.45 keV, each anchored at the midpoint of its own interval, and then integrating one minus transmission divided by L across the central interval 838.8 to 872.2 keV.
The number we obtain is -0.1 keV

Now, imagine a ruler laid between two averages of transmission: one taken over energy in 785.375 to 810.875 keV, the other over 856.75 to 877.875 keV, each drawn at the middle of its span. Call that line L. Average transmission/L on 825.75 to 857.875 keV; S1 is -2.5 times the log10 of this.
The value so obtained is 0.05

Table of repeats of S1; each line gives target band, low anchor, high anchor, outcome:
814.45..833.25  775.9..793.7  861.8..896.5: -0.14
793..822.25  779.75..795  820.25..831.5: 0.05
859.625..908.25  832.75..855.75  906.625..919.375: -0.11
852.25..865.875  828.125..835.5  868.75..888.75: -0.08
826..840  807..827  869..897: 0.09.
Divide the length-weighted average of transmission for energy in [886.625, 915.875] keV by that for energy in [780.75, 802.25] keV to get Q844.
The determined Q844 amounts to 0.91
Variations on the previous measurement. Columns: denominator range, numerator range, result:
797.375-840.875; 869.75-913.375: 0.92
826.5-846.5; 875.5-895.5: 1.07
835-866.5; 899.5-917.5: 0.91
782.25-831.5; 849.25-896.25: 0.97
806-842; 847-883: 1.03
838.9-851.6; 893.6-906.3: 1.06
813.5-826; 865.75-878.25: 0.91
